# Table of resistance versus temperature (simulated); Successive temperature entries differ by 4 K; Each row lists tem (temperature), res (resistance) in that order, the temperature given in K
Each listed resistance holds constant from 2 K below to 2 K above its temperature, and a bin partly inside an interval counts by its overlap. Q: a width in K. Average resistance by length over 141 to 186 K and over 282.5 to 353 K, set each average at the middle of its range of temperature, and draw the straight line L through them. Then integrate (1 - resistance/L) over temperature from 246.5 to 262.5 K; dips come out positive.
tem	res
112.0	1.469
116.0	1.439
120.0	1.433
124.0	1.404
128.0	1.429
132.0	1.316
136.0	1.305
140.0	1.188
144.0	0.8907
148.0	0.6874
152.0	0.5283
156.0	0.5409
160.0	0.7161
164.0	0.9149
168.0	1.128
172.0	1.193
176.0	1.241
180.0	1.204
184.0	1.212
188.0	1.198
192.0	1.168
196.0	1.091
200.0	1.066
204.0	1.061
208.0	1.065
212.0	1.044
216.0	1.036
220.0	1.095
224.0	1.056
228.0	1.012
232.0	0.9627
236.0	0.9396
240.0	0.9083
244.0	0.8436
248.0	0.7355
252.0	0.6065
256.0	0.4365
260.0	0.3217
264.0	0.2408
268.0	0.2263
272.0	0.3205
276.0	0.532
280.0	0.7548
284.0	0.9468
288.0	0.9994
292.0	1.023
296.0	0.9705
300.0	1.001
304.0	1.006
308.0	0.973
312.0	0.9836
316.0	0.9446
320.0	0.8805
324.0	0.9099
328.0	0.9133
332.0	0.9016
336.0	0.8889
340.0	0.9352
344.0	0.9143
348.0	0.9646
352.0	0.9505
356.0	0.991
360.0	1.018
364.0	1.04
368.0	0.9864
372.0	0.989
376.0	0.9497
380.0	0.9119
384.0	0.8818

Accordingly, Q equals 7.4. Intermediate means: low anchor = 0.938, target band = 0.51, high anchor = 0.95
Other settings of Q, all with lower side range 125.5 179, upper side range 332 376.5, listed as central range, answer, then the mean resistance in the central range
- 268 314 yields 6.7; 0.837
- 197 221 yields -1.5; 1.06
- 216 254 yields 3.1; 0.913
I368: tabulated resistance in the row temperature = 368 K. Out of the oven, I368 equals 0.9864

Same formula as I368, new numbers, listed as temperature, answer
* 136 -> 1.305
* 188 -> 1.198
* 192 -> 1.168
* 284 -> 0.9468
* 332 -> 0.9016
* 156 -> 0.5409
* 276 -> 0.532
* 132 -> 1.316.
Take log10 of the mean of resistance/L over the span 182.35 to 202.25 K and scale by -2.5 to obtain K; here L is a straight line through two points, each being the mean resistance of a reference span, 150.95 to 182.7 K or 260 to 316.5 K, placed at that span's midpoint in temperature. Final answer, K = -0.25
